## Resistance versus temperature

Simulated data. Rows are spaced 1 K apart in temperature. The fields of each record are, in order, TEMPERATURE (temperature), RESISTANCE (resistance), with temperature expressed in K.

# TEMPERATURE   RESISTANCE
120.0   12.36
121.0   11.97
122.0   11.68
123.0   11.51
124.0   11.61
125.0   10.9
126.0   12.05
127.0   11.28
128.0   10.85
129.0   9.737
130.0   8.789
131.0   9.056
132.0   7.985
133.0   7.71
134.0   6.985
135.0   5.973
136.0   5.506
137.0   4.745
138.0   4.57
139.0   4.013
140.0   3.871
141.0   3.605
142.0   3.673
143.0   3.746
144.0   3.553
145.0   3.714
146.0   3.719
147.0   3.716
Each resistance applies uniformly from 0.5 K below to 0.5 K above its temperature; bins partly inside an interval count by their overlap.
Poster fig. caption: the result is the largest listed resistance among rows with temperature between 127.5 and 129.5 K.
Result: 10.85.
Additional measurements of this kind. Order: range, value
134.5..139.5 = 5.973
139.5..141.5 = 3.871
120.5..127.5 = 12.05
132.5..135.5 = 7.71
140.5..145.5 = 3.746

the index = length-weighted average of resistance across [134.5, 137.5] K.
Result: 5.41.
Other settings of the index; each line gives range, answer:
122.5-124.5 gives 11.6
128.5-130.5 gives 9.26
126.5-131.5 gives 9.94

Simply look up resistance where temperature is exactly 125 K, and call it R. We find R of 10.9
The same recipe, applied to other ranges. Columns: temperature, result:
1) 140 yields 3.871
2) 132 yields 7.985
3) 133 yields 7.71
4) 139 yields 4.013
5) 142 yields 3.673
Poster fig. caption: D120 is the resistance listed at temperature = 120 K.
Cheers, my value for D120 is 12.36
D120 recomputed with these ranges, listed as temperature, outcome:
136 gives 5.506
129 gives 9.737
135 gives 5.973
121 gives 11.97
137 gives 4.745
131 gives 9.056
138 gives 4.57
